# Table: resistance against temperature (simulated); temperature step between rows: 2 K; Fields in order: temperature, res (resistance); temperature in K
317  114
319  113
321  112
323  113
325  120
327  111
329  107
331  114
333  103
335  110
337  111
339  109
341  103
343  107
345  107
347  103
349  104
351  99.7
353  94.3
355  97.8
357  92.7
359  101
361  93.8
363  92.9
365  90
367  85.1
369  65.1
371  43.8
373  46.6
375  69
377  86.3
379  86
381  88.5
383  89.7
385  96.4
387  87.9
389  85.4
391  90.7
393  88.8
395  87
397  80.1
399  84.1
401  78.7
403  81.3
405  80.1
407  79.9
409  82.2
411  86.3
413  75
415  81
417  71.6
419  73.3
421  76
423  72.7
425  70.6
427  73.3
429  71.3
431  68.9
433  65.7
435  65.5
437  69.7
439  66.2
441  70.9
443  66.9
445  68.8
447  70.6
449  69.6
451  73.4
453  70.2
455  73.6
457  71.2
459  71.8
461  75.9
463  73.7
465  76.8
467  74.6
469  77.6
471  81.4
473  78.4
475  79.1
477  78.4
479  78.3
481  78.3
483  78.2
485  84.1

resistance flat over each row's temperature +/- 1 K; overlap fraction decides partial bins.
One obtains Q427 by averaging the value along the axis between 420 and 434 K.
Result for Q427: 71.2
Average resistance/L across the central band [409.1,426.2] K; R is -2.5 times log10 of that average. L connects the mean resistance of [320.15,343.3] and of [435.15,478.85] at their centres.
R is 0.12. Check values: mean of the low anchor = 110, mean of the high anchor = 73.2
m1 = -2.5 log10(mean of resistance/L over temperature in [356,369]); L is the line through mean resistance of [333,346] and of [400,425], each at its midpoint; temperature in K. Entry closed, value 0.09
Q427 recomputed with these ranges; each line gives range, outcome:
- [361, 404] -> 81.4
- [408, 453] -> 72.2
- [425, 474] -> 71.9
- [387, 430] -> 79.7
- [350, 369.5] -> 91.9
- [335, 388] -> 90.8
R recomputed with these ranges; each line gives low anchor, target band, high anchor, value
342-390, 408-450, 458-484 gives 0.132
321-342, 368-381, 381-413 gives 0.346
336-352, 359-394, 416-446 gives 0.123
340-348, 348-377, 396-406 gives 0.163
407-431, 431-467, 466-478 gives 0.095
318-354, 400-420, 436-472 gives 0.088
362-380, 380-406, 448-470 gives -0.167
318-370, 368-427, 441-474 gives 0.126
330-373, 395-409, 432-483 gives 0.046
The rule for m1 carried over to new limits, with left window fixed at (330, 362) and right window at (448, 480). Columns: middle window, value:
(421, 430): 0.166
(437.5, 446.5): 0.176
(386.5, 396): 0.054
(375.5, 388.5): 0.076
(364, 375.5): 0.417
